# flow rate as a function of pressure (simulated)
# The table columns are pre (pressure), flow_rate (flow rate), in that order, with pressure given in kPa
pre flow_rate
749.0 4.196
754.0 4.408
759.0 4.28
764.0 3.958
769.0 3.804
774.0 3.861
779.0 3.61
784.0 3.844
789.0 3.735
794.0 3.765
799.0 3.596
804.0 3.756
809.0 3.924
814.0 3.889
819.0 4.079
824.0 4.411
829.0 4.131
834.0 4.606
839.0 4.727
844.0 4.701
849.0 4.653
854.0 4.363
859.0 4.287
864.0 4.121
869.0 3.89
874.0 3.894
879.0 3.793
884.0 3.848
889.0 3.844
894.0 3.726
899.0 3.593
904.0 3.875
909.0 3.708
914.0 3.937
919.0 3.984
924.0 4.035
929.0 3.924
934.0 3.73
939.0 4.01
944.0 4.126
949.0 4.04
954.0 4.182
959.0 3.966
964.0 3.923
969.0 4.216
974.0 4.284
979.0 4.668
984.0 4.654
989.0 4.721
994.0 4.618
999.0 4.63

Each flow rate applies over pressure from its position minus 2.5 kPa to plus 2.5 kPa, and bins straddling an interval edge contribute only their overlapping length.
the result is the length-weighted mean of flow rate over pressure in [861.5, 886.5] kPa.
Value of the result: 3.91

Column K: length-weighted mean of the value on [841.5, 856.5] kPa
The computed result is 4.57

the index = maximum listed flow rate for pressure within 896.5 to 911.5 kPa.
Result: 3.875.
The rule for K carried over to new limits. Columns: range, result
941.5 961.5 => 4.08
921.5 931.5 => 3.98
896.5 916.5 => 3.78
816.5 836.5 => 4.31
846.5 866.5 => 4.36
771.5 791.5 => 3.76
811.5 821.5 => 3.98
